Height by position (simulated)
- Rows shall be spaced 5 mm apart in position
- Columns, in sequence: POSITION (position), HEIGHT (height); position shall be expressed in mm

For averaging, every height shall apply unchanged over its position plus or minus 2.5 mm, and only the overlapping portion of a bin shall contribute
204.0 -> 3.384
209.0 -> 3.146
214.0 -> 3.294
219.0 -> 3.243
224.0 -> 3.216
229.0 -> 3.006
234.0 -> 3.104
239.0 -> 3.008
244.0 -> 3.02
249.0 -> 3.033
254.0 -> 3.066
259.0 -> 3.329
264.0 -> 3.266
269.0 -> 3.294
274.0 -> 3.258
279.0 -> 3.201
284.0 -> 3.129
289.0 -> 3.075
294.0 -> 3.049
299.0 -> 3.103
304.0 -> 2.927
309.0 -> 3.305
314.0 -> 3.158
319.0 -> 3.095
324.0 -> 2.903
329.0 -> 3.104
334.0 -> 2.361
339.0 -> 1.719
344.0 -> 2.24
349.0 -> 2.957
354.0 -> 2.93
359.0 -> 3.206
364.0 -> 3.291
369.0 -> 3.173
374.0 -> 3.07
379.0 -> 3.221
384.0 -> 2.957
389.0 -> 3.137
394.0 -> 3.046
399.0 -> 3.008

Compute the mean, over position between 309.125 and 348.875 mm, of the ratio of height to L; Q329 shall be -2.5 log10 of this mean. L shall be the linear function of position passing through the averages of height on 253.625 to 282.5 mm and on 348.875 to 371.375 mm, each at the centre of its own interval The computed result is 0.17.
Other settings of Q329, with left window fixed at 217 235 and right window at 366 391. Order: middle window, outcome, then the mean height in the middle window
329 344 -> 0.36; 2.25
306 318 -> -0.03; 3.2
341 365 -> 0.09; 2.88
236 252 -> 0.04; 3.02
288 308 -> 0.03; 3.06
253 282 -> -0.04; 3.24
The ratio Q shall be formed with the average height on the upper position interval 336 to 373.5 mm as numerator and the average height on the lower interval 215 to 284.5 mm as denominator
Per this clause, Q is 0.89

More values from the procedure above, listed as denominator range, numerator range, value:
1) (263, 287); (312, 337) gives 0.90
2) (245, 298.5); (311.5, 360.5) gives 0.87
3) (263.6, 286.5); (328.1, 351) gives 0.75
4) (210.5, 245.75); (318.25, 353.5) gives 0.84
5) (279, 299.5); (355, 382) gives 1.02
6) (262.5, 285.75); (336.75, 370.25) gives 0.86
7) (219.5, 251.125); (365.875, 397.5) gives 1.01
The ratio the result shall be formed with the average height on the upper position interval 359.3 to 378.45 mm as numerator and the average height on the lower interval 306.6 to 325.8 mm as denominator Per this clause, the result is 1.02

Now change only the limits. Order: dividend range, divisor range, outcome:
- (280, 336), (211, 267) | 0.96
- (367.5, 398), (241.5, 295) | 0.98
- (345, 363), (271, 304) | 0.96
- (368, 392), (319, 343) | 1.21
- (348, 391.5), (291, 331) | 1.01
